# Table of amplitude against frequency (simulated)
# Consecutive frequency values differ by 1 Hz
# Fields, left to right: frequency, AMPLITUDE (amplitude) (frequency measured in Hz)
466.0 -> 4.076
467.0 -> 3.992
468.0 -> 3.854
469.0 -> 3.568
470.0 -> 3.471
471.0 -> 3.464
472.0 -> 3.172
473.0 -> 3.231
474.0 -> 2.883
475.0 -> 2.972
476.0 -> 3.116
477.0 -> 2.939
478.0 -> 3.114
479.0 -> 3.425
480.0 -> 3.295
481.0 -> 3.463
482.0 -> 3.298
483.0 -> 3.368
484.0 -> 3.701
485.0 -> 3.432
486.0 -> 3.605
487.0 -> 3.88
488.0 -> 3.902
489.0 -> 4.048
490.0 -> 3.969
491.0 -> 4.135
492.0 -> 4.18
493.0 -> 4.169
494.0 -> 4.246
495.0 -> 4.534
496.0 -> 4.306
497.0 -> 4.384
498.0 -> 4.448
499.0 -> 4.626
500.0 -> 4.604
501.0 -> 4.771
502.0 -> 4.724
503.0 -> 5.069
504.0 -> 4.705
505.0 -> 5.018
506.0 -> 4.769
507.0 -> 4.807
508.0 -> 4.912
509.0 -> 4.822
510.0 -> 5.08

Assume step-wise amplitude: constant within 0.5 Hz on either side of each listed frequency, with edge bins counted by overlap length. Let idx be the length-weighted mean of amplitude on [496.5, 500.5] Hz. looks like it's 4.52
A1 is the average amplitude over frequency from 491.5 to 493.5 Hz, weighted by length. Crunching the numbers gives 4.17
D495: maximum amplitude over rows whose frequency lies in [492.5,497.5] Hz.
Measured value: 4.534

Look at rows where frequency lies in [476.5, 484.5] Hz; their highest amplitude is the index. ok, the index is 3.701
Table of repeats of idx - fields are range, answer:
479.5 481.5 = 3.38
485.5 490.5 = 3.88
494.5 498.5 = 4.42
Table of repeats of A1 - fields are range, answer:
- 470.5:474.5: 3.19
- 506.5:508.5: 4.86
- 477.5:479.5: 3.27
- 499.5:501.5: 4.69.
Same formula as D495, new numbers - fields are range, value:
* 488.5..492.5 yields 4.18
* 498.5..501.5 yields 4.771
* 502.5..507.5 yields 5.069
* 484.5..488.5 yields 3.902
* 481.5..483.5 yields 3.368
